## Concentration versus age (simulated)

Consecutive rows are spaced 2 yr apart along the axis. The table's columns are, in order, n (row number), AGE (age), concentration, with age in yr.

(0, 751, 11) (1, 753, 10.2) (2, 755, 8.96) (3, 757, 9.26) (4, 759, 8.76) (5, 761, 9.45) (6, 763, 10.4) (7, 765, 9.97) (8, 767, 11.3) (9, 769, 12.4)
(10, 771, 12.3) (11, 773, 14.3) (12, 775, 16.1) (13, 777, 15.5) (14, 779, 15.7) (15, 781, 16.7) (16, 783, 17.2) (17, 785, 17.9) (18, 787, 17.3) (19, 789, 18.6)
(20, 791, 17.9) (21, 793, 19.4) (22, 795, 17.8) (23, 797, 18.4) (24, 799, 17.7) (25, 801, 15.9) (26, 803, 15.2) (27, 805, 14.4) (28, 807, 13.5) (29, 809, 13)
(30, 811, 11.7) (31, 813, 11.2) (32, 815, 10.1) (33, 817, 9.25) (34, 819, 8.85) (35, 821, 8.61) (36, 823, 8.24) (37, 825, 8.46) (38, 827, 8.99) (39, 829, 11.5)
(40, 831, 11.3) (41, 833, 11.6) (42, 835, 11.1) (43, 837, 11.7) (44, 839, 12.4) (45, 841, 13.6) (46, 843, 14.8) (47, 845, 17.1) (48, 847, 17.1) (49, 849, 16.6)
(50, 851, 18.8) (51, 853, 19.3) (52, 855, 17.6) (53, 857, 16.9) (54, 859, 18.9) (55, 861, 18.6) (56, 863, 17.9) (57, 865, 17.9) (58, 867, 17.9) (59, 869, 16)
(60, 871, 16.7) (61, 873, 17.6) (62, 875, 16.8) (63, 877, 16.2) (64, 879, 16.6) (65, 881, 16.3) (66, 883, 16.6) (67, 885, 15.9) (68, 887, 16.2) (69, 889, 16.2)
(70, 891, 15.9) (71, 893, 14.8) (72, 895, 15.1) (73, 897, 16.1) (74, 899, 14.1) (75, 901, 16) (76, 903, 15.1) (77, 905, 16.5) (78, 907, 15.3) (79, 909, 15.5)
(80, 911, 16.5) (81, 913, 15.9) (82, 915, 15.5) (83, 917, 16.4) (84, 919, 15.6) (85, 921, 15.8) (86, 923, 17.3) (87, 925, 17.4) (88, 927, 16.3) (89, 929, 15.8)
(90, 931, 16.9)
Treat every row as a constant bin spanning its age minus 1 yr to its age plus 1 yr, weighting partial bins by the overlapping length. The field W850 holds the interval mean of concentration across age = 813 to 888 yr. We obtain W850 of 14.5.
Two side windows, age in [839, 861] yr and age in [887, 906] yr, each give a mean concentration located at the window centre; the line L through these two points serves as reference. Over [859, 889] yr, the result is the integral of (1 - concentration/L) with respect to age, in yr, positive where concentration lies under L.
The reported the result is -1.39 yr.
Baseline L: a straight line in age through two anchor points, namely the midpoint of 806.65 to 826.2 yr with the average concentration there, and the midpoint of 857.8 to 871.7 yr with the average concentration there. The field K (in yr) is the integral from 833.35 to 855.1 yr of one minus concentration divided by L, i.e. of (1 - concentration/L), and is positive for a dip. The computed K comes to -1.0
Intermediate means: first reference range 10.2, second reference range 17.7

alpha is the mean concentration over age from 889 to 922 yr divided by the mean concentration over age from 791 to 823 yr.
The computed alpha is 1.1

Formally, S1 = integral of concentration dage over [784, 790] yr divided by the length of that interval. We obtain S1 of 17.9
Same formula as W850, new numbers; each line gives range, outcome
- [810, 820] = 10.2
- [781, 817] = 15.6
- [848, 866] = 18.1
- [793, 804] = 17.2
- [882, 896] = 15.8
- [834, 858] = 15.6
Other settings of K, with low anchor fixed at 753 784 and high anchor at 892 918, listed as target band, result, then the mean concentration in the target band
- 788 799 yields -4.47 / 18.4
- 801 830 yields 5.18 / 11.1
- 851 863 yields -3.12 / 18.3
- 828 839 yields 1.92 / 11.5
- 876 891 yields -1.14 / 16.3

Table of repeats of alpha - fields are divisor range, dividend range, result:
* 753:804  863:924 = 1.12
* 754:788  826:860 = 1.12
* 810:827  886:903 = 1.63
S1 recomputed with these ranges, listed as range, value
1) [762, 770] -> 11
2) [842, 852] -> 16.9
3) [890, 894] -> 15.4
